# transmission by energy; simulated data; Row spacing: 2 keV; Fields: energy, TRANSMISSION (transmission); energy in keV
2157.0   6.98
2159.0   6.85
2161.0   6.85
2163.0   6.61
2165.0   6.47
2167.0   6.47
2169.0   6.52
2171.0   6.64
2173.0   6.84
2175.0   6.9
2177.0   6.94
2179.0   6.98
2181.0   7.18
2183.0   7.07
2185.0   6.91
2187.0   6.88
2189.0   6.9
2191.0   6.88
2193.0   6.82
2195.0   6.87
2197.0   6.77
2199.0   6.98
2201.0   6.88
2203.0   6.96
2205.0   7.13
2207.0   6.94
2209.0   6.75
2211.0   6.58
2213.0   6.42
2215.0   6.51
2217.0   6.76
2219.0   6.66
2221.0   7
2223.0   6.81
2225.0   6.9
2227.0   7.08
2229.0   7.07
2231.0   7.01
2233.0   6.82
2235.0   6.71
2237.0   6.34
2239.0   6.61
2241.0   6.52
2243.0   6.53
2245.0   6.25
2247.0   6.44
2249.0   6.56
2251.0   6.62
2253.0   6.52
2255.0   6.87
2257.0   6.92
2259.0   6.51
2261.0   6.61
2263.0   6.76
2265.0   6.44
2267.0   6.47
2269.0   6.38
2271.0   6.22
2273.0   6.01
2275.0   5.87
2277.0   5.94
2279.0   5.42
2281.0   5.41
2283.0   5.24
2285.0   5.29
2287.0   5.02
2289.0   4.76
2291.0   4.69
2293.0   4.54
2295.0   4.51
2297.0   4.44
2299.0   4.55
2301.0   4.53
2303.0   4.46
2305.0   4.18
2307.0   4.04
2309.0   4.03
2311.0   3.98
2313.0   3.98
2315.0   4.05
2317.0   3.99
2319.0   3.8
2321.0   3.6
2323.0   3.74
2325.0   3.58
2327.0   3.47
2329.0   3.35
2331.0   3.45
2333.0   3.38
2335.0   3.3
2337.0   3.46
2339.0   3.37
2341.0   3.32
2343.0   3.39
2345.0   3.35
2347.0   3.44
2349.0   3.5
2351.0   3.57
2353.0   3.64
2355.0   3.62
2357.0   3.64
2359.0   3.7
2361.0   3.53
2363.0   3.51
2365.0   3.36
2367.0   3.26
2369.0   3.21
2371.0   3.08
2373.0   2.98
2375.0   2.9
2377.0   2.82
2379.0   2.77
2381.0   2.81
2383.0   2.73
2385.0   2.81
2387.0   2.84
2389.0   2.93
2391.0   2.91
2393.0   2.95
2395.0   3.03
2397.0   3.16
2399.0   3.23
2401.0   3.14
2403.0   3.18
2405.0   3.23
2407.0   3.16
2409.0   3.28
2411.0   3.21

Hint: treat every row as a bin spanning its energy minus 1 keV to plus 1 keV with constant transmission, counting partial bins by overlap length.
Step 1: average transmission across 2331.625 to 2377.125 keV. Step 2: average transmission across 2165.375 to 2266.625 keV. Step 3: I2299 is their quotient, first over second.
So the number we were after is 0.5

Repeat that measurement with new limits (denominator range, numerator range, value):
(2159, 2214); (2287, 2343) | 0.58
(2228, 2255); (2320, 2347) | 0.52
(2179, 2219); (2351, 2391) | 0.46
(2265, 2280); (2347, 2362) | 0.59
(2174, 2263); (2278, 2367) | 0.59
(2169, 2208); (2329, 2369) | 0.50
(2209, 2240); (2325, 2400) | 0.48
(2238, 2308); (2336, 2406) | 0.56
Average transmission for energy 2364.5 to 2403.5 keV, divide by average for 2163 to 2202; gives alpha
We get 0.4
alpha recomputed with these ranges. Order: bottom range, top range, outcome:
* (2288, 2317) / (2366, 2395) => 0.68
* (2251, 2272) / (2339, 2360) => 0.53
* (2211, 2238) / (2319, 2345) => 0.51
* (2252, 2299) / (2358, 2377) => 0.57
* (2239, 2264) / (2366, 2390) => 0.44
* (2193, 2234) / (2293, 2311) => 0.63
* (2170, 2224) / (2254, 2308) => 0.80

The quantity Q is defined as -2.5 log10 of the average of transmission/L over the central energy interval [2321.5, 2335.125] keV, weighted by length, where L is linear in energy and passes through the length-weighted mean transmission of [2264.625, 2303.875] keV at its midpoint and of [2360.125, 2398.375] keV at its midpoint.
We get 0.215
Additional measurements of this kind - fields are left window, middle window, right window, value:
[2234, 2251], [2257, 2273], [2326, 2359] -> -0.12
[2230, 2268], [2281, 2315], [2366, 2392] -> 0.16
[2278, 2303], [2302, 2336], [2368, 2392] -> 0.12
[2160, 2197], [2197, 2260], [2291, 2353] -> -0.17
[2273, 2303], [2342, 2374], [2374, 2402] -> 0.04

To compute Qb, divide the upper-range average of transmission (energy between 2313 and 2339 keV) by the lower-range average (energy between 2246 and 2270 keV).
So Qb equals 0.55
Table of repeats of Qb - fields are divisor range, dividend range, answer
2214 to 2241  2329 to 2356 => 0.51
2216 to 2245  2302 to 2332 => 0.57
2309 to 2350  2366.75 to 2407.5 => 0.84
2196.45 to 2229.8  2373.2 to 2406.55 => 0.43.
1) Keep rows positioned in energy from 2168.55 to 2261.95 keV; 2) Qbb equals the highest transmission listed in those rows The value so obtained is 7.18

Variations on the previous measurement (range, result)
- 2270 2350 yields 6.22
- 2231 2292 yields 7.01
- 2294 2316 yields 4.55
